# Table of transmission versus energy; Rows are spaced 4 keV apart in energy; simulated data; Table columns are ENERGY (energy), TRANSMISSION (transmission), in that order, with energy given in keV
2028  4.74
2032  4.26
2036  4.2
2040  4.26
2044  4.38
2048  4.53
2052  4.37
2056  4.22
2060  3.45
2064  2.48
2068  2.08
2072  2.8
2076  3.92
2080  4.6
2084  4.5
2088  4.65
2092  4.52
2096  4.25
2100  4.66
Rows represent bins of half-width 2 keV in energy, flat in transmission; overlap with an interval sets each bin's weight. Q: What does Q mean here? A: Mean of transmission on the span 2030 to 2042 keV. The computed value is 4.24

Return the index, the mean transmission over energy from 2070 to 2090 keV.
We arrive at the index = 4.09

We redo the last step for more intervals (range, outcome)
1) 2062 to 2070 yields 2.28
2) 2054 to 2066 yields 3.38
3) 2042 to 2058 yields 4.38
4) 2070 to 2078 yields 3.36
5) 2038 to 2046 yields 4.32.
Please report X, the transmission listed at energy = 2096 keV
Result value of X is 4.25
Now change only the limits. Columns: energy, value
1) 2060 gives 3.45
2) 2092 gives 4.52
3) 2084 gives 4.5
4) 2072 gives 2.8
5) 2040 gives 4.26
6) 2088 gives 4.65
